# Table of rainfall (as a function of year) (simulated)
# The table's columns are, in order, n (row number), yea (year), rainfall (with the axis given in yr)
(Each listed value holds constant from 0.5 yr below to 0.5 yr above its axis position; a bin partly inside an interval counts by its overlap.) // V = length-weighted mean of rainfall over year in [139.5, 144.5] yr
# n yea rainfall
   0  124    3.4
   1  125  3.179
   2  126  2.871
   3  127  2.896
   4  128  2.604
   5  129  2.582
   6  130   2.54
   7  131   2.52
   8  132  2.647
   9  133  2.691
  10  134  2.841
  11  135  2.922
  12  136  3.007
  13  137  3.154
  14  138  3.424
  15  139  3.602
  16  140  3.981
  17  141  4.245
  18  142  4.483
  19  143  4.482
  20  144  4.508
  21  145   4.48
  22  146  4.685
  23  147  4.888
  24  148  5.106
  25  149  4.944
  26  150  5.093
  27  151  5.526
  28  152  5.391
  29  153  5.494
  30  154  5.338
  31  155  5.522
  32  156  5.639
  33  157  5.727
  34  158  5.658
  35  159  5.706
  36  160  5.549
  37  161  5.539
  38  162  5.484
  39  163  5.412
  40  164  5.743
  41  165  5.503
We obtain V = 4.34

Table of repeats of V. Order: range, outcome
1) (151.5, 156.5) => 5.48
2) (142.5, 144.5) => 4.5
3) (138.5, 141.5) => 3.94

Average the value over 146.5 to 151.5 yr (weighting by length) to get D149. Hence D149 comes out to 5.11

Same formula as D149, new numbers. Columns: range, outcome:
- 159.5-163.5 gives 5.5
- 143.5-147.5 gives 4.64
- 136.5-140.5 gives 3.54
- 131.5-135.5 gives 2.78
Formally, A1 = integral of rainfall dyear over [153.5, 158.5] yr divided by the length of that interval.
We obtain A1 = 5.58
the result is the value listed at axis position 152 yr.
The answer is 5.391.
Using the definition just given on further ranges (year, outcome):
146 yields 4.685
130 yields 2.54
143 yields 4.482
